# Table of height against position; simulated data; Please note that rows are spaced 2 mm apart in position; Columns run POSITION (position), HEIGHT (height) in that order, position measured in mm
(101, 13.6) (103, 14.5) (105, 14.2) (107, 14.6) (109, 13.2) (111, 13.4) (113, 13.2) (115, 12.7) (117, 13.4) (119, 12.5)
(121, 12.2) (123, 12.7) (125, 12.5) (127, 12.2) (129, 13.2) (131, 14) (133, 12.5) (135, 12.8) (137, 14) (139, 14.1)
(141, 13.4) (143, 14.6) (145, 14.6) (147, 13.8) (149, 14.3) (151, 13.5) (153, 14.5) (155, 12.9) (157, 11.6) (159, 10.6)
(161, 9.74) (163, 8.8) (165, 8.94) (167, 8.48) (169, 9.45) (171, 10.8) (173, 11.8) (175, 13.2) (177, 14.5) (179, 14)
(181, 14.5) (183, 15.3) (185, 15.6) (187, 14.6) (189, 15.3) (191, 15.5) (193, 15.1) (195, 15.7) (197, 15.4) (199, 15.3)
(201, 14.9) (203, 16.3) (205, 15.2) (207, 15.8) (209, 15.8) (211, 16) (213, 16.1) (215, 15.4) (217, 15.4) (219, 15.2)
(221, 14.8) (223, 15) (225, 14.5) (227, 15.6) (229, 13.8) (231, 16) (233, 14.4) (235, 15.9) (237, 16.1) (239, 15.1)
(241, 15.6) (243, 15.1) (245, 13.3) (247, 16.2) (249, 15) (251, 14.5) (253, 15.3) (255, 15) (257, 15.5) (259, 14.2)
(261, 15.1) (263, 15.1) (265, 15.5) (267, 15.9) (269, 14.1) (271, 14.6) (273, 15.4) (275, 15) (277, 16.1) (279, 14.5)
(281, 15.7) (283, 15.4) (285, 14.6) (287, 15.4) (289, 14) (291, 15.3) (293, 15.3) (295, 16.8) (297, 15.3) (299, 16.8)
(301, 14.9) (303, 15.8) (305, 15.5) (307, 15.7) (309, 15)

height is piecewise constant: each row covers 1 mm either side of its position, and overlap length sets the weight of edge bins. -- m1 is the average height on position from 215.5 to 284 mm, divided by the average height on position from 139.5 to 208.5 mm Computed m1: 1.1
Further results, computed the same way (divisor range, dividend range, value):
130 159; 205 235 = 1.13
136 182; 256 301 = 1.23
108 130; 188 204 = 1.20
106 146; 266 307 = 1.15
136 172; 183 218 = 1.28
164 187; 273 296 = 1.22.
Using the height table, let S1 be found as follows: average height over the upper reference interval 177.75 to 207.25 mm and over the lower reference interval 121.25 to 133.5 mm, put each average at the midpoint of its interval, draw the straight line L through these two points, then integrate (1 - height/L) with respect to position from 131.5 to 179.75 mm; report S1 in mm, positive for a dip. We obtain 5.0 mm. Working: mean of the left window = 12.8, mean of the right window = 15.2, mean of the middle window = 12.4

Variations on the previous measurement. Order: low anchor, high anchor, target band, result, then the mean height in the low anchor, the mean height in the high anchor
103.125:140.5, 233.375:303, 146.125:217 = 1.84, 13.2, 15.2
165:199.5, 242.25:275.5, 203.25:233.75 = -2.20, 13.6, 15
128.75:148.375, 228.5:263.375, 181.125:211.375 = -2.00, 13.7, 15.1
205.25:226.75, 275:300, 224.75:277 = 1.05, 15.4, 15.4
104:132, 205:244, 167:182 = 2.09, 13.1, 15.3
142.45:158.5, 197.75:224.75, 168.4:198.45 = 1.02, 13.6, 15.4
